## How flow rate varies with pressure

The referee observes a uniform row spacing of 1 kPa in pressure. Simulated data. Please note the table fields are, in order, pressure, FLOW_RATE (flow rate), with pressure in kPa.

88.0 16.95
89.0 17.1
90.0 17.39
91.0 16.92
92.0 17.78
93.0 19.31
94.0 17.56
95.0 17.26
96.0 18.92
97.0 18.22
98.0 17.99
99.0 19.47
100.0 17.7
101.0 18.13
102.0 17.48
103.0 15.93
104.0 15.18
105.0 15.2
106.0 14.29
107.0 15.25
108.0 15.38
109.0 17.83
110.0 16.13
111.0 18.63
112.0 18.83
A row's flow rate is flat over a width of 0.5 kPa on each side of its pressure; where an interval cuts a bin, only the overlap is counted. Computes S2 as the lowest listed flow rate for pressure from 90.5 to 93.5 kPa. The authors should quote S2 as 16.92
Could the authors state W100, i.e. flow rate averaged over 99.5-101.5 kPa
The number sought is 17.9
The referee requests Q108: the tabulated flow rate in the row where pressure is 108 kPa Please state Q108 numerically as 15.38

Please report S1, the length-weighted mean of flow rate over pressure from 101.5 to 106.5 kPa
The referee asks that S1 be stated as 15.6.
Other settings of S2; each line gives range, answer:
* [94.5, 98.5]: 17.26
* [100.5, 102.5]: 17.48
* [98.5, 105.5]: 15.18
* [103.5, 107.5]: 14.29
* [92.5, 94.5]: 17.56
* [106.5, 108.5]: 15.25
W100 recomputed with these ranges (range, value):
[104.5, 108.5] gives 15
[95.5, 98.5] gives 18.4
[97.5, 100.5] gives 18.4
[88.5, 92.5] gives 17.3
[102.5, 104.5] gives 15.6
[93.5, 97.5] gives 18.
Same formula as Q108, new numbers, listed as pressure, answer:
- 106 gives 14.29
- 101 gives 18.13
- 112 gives 18.83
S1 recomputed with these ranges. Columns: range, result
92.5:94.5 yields 18.4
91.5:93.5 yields 18.5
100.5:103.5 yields 17.2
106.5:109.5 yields 16.2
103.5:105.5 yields 15.2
